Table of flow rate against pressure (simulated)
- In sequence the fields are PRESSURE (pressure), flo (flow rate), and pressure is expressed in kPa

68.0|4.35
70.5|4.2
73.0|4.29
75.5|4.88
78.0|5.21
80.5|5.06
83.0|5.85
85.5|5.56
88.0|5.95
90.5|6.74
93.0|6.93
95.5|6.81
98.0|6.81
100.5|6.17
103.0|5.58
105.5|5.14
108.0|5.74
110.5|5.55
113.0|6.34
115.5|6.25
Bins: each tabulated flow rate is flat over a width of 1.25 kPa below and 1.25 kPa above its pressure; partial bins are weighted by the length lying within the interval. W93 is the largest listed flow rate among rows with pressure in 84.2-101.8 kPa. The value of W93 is 6.93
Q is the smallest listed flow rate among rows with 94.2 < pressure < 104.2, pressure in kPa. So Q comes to 5.58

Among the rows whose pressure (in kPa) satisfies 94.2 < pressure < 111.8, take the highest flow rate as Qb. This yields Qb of 6.81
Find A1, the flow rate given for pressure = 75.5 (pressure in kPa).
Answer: 4.88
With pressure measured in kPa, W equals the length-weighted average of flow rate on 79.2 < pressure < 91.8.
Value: 5.83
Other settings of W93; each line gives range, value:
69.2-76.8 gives 4.88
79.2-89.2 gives 5.95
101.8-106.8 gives 5.58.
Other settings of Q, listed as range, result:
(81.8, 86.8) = 5.56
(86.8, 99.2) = 5.95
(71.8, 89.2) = 4.29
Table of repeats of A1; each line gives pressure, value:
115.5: 6.25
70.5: 4.2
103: 5.58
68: 4.35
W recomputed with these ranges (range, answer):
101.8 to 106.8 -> 5.36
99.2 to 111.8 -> 5.64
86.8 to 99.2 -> 6.65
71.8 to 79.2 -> 4.79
